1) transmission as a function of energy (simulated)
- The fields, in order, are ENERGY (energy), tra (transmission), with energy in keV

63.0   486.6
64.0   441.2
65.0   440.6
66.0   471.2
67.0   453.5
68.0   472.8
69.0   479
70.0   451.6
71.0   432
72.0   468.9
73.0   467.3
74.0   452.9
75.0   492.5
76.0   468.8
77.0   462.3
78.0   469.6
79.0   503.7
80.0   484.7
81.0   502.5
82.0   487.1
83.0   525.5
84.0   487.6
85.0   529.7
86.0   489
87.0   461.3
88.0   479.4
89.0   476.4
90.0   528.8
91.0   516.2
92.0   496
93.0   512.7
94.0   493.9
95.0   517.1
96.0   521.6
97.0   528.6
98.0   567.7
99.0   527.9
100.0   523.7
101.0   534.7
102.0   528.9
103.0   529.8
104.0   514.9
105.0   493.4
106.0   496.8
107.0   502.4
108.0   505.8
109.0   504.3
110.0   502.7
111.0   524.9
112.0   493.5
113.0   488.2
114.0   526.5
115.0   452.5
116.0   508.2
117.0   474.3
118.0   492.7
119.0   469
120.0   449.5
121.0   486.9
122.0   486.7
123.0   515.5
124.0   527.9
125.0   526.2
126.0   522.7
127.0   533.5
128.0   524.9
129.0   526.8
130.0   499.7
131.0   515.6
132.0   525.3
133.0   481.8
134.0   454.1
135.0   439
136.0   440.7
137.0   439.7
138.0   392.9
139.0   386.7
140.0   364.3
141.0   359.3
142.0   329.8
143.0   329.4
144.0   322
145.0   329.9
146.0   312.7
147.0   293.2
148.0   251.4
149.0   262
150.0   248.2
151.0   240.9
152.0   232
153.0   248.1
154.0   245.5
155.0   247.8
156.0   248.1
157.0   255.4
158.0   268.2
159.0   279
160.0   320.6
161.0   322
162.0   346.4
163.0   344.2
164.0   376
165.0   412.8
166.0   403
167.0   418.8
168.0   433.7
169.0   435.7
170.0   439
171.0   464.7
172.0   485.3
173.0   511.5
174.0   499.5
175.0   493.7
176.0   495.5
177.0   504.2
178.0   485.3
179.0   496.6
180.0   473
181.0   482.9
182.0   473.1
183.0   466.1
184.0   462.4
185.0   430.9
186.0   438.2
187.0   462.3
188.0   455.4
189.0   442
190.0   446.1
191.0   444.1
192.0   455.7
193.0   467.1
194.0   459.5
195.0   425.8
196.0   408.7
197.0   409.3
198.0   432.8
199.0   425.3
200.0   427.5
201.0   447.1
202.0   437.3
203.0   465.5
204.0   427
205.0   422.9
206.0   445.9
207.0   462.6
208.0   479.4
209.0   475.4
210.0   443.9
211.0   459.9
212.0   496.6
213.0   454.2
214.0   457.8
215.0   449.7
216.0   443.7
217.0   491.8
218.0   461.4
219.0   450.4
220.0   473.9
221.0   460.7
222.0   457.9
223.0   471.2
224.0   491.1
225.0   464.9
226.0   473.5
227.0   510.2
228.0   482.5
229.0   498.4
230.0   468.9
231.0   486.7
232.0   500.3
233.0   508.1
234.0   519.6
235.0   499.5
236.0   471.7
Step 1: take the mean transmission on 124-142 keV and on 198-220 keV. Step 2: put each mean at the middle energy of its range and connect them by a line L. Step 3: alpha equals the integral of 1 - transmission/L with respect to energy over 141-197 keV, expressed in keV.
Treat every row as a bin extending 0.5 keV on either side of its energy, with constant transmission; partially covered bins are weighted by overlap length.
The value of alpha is 8.7 keV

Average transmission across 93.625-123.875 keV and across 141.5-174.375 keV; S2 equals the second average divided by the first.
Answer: 0.67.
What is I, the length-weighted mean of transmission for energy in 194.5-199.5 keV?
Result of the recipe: 420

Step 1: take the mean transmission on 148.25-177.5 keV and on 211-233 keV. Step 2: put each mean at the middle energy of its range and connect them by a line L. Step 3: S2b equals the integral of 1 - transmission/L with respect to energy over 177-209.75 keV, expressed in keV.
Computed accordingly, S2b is -2.66 keV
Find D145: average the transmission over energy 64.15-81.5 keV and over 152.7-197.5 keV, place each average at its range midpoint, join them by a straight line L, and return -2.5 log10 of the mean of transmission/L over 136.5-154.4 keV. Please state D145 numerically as 0.35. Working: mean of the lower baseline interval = 468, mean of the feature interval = 311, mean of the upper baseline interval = 414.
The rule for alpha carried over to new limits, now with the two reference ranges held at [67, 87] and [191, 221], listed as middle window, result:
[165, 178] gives -0.2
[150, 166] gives 5.8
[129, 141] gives 0.5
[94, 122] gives -2.0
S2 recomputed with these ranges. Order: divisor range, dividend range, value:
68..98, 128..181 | 0.79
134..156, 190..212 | 1.39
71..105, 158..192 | 0.87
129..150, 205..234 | 1.22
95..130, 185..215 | 0.88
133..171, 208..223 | 1.36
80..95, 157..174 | 0.78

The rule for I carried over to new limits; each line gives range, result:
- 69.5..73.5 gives 455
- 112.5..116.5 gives 494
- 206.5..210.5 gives 465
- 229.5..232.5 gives 485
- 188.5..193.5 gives 451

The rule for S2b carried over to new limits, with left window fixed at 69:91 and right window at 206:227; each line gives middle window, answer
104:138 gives -1.13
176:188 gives -0.01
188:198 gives 0.62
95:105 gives -1.00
